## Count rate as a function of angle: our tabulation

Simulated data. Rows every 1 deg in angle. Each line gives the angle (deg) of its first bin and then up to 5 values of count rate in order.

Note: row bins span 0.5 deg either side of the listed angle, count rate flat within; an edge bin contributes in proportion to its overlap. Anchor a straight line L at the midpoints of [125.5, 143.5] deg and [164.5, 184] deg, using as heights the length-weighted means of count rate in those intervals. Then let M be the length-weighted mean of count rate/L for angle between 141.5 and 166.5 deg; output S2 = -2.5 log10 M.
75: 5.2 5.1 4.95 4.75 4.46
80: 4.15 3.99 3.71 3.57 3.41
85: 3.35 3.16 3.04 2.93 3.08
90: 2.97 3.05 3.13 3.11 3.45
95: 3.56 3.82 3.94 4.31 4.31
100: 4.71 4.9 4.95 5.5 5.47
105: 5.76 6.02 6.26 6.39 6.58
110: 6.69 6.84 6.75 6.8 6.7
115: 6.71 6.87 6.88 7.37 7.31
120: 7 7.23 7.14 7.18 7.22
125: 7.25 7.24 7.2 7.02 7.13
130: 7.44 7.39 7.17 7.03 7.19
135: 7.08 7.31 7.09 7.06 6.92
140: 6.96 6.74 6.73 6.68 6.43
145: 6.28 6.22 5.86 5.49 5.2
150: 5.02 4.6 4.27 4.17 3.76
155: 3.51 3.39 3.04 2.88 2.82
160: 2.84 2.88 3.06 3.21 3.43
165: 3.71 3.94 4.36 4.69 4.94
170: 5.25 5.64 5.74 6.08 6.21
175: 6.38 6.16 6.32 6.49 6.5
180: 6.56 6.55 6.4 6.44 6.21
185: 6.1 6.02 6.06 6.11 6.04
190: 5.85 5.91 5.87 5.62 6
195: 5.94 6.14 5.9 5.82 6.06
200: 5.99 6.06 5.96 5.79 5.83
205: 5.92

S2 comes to 0.42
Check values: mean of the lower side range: 7.08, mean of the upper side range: 5.72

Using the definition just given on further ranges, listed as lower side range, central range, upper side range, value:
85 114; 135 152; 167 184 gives -0.153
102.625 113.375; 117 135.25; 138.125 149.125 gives -0.138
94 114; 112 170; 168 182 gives -0.013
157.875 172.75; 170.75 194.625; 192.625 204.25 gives -0.226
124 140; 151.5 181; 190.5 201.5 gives 0.370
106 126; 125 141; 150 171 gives -0.244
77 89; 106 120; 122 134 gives -0.123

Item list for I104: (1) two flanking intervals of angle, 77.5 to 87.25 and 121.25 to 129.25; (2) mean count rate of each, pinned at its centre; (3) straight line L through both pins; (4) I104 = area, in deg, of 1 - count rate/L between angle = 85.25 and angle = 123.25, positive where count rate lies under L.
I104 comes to 2.4 deg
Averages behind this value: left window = 3.78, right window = 7.18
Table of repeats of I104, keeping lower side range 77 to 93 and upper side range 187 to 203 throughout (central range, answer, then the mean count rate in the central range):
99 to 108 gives -3.4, 5.44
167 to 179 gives -0.7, 5.78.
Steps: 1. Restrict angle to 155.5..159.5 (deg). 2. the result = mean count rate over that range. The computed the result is 3.03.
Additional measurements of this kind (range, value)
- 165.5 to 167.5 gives 4.15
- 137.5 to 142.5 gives 6.88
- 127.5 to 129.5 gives 7.07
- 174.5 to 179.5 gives 6.37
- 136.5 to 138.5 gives 7.07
